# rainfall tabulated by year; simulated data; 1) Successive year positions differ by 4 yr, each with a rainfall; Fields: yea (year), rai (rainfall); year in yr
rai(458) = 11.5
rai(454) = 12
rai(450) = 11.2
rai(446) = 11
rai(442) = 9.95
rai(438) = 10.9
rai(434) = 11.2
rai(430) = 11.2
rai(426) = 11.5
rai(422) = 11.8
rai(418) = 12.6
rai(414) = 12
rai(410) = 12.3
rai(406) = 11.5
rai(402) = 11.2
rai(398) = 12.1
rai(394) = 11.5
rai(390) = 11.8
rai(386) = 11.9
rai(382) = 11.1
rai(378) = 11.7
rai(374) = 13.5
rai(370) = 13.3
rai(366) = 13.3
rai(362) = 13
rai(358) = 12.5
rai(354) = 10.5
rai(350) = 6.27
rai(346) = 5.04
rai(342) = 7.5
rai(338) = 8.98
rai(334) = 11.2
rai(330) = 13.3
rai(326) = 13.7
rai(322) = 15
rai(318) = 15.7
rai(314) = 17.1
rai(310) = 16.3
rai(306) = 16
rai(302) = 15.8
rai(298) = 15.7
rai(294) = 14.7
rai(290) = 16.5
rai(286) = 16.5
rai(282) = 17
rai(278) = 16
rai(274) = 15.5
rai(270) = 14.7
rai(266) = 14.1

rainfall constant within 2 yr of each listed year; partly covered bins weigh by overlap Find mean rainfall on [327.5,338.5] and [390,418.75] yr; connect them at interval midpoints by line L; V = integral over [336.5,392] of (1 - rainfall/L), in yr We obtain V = 4.5 yr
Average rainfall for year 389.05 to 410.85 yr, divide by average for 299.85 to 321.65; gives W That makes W 0.73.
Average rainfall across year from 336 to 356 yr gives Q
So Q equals 7.66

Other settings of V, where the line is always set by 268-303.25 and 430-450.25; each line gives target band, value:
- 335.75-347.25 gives 5.44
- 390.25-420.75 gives 0.20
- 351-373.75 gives 1.72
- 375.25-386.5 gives 0.98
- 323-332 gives 0.51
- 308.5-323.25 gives -1.21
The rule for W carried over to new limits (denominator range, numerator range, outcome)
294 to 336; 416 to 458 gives 0.76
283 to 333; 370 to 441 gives 0.76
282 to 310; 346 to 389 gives 0.71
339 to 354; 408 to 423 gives 1.74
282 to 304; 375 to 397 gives 0.73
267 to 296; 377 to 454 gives 0.73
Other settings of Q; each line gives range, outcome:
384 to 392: 11.9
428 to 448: 10.8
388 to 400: 11.8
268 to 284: 15.8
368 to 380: 12.8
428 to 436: 11.2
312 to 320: 16.4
